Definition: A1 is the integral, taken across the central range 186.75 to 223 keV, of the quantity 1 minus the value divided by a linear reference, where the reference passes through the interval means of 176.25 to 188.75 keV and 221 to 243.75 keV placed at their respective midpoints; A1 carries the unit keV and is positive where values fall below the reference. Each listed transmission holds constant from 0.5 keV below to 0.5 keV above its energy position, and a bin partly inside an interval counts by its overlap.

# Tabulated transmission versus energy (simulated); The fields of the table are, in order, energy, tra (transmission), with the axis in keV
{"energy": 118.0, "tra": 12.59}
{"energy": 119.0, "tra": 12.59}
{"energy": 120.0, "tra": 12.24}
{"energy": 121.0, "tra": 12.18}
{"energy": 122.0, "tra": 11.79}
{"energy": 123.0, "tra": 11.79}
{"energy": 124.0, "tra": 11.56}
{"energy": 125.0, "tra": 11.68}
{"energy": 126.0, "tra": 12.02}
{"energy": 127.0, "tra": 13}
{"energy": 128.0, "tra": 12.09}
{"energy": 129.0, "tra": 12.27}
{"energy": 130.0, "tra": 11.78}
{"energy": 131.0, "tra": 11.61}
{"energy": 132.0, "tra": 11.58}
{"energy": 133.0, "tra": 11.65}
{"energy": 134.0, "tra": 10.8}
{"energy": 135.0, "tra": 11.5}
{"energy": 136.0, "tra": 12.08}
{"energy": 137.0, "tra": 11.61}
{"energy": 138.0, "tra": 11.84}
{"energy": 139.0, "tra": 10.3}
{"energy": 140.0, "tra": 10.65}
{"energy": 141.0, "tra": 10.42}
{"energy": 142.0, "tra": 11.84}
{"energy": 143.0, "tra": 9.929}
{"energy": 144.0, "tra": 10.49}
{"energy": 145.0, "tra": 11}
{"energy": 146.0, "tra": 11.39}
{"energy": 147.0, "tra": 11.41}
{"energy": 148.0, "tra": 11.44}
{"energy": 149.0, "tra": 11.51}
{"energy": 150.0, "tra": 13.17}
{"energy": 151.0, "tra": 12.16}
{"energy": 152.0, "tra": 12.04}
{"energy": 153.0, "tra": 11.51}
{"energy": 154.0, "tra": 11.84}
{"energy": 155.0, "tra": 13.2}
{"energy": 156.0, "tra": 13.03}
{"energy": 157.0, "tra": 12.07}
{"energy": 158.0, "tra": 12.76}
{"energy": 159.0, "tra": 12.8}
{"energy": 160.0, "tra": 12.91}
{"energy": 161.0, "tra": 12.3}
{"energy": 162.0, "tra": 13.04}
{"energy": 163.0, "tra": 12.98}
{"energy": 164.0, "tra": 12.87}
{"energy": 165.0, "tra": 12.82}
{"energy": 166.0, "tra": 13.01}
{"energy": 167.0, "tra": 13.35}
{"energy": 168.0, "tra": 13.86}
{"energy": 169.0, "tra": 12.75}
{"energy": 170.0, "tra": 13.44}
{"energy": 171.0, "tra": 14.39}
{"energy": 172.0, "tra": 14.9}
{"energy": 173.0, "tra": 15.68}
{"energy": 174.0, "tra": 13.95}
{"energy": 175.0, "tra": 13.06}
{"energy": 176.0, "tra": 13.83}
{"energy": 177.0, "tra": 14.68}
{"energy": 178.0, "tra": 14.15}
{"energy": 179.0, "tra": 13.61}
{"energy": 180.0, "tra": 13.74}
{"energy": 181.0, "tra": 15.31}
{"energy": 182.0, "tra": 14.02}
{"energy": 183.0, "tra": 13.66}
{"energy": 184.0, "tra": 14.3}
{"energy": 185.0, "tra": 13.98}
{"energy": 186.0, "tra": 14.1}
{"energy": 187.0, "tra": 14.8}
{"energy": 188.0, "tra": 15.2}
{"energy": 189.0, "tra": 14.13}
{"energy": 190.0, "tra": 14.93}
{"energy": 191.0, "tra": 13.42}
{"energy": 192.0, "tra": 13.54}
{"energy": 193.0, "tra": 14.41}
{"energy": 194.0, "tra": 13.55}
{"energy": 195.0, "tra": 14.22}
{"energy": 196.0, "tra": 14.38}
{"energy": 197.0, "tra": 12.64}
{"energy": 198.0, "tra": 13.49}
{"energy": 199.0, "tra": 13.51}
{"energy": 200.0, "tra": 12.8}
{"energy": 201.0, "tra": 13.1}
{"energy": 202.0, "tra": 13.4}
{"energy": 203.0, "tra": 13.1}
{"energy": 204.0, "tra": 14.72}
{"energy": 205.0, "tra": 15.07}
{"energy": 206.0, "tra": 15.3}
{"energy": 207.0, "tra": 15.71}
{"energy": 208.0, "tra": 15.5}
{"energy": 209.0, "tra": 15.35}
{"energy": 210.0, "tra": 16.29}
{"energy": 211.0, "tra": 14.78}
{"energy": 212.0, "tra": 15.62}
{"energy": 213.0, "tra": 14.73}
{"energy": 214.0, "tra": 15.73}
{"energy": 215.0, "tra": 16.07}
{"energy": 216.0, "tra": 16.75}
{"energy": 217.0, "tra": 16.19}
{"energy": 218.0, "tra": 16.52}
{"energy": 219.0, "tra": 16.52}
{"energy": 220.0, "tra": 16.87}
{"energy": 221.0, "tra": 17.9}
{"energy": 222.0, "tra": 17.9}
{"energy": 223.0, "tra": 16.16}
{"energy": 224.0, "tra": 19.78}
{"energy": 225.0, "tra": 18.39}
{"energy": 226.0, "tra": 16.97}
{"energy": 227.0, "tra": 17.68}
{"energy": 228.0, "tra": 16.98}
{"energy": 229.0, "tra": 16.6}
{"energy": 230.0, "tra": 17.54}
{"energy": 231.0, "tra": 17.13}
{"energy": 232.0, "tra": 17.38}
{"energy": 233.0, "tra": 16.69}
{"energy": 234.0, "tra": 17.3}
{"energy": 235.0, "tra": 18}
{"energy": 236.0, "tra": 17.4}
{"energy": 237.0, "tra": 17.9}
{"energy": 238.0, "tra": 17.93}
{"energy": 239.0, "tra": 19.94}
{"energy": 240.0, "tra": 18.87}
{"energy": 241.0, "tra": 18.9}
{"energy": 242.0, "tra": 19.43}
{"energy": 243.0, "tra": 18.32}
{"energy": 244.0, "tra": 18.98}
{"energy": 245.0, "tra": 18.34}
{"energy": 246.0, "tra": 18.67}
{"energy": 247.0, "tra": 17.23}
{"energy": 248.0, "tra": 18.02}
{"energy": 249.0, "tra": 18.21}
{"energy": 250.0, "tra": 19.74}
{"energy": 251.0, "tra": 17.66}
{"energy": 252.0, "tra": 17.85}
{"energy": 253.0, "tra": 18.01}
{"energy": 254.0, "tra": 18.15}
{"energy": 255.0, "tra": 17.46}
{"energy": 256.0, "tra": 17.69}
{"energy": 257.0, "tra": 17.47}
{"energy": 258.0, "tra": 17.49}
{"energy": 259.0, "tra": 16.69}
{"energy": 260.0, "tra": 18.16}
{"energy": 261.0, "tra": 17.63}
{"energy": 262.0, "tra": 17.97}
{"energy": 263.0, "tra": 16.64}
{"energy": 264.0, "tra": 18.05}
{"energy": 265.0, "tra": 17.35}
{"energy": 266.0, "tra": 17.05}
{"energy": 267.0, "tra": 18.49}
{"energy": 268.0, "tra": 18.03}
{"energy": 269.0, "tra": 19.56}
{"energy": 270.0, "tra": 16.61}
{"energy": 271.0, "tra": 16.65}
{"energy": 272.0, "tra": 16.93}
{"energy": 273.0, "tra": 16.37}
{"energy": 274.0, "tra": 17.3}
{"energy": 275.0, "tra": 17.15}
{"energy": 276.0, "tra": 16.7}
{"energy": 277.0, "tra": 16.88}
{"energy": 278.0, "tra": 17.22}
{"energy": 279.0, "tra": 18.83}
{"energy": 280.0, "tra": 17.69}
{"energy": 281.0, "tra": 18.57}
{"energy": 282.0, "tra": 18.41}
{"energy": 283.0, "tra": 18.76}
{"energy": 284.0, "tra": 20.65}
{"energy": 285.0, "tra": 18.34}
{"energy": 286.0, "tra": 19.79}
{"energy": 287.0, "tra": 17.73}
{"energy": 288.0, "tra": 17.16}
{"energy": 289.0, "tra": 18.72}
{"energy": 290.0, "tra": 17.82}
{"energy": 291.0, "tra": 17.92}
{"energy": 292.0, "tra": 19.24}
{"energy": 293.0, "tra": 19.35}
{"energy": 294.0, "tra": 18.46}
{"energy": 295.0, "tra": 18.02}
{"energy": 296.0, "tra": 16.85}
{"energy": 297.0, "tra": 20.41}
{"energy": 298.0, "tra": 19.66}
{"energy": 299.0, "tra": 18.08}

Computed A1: 2.2 keV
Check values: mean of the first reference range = 14.3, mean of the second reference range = 17.9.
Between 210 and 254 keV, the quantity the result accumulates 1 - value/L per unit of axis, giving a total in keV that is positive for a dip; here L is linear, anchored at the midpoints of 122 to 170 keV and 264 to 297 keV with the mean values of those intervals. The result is -4.65 keV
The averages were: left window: 12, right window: 18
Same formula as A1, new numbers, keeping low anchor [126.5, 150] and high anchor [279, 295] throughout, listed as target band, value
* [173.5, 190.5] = -0.8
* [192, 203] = 0.6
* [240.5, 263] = -1.6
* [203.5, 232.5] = -2.3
